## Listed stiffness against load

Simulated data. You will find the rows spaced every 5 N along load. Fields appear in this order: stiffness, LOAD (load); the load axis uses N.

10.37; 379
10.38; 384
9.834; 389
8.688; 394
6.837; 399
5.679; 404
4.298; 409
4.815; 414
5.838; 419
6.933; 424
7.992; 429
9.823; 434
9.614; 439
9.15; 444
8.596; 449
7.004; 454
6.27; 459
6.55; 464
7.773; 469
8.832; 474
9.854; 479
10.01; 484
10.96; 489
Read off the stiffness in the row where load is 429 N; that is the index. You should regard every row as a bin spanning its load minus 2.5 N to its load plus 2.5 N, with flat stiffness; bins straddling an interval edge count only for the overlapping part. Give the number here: 7.992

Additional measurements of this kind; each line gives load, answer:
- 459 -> 6.27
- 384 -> 10.38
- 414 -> 4.815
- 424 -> 6.933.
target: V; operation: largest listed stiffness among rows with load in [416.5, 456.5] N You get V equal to 9.823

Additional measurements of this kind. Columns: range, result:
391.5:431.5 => 8.688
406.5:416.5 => 4.815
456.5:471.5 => 7.773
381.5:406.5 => 10.38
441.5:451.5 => 9.15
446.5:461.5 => 8.596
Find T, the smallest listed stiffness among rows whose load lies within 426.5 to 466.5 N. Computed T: 6.27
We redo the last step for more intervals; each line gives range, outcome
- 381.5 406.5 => 5.679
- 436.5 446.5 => 9.15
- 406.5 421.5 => 4.298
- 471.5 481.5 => 8.832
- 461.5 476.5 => 6.55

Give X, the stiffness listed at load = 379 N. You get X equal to 10.37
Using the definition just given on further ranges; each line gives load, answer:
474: 8.832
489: 10.96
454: 7.004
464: 6.55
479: 9.854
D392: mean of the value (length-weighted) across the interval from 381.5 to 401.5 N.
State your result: 8.93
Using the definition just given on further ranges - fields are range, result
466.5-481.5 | 8.82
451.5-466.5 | 6.61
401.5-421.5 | 5.16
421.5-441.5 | 8.59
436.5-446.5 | 9.38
